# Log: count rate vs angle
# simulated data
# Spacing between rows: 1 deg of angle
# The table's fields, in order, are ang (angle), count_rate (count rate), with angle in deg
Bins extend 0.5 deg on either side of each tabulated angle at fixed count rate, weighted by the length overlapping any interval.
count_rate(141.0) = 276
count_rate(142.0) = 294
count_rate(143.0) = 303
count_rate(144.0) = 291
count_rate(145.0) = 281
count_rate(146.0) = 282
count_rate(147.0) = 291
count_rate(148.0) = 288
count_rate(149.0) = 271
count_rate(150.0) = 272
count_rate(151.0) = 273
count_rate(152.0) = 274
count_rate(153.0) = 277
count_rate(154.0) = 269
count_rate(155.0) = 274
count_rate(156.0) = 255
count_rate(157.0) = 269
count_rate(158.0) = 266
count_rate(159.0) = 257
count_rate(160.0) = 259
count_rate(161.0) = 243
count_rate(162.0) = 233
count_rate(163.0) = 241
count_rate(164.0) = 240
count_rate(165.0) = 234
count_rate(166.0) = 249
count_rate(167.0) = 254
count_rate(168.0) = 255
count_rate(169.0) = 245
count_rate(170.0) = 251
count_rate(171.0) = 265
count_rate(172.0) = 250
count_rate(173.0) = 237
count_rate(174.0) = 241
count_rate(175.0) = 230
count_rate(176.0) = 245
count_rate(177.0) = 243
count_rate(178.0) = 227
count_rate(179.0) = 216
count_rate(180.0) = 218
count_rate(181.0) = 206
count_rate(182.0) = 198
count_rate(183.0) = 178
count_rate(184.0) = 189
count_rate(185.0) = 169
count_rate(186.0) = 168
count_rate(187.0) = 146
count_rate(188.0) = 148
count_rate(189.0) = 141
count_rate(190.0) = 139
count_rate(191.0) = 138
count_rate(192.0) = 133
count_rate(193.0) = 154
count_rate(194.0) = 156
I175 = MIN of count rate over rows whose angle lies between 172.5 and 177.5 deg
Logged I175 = 230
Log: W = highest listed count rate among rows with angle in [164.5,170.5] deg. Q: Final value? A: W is 255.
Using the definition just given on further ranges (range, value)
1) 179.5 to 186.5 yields 218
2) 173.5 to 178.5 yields 245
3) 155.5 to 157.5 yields 269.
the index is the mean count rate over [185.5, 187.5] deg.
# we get 157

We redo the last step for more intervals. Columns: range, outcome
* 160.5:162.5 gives 238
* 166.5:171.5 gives 254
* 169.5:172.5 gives 255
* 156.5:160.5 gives 263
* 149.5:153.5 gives 274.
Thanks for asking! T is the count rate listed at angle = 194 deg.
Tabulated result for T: 156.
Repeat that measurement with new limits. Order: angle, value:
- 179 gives 216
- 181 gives 206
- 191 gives 138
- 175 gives 230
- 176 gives 245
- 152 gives 274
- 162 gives 233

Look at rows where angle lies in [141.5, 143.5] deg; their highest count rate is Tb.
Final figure 303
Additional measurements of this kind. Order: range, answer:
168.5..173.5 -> 265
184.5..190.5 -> 169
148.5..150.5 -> 272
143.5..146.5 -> 291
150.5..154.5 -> 277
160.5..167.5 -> 254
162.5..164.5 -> 241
